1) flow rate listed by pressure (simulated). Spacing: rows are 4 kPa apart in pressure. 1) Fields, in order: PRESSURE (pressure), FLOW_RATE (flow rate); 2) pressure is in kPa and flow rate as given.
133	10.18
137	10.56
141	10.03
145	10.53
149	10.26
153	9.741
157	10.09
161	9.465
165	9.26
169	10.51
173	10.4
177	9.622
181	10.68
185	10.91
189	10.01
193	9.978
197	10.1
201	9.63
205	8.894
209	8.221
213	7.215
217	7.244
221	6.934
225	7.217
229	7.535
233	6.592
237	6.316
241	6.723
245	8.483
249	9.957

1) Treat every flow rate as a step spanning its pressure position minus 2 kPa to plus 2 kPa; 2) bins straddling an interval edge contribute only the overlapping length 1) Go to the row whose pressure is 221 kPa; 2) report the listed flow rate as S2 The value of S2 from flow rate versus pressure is 6.934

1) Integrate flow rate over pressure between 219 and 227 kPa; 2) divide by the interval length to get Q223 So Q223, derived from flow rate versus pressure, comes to 7.08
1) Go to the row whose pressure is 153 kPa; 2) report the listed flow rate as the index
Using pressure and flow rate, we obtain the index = 9.741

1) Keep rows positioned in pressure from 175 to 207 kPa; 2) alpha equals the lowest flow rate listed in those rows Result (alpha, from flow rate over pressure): 8.894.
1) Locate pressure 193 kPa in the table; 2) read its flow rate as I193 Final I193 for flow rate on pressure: 9.978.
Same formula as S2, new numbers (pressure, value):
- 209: 8.221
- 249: 9.957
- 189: 10.01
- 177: 9.622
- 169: 10.51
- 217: 7.244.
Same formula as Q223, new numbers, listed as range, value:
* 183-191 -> 10.5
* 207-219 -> 7.56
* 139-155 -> 10.1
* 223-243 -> 6.88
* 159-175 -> 9.91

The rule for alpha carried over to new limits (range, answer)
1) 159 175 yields 9.26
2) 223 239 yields 6.316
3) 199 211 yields 8.221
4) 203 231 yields 6.934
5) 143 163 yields 9.465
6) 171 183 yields 9.622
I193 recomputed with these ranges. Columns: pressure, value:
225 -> 7.217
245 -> 8.483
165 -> 9.26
